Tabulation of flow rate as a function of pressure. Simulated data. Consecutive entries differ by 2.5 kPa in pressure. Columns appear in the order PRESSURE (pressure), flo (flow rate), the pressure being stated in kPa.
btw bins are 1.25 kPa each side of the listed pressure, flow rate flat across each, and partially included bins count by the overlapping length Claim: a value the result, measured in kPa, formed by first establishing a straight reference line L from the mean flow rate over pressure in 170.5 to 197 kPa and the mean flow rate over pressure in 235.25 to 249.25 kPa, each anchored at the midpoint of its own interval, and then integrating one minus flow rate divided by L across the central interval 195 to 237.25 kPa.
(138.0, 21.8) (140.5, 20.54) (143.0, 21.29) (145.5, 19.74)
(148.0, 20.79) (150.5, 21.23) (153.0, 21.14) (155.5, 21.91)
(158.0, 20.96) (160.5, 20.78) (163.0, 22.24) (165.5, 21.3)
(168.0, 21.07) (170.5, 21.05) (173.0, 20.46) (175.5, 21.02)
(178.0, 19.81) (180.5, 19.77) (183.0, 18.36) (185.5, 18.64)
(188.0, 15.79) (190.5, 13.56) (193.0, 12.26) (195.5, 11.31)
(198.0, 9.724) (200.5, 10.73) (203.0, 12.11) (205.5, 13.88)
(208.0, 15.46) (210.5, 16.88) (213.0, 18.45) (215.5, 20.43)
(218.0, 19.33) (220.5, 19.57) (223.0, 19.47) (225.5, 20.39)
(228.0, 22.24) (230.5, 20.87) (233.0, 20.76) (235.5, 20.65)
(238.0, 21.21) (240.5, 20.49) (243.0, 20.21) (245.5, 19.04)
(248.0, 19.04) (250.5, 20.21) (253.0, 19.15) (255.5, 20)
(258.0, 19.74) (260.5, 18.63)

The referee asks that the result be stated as 3.5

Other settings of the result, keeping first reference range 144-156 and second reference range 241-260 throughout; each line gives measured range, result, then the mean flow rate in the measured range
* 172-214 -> 9.57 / 15.7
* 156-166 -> -0.29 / 21.4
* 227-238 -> -0.70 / 21.1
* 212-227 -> 0.26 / 19.7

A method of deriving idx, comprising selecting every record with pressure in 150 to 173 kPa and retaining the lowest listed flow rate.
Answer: 20.46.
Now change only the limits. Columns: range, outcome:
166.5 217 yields 9.724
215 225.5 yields 19.33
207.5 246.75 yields 15.46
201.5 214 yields 12.11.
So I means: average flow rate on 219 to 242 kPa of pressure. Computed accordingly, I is 20.6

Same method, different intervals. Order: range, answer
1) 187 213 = 13.4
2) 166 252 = 18.1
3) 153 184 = 20.8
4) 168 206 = 16.1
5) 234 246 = 20.4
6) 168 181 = 20.5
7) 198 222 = 16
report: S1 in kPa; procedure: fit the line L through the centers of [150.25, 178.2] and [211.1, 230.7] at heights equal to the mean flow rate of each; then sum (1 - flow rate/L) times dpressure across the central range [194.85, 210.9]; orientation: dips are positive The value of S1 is 6.0 kPa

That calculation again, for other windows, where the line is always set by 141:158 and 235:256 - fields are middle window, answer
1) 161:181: -0.1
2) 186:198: 4.3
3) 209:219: 0.8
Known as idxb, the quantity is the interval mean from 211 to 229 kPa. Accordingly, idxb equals 19.8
